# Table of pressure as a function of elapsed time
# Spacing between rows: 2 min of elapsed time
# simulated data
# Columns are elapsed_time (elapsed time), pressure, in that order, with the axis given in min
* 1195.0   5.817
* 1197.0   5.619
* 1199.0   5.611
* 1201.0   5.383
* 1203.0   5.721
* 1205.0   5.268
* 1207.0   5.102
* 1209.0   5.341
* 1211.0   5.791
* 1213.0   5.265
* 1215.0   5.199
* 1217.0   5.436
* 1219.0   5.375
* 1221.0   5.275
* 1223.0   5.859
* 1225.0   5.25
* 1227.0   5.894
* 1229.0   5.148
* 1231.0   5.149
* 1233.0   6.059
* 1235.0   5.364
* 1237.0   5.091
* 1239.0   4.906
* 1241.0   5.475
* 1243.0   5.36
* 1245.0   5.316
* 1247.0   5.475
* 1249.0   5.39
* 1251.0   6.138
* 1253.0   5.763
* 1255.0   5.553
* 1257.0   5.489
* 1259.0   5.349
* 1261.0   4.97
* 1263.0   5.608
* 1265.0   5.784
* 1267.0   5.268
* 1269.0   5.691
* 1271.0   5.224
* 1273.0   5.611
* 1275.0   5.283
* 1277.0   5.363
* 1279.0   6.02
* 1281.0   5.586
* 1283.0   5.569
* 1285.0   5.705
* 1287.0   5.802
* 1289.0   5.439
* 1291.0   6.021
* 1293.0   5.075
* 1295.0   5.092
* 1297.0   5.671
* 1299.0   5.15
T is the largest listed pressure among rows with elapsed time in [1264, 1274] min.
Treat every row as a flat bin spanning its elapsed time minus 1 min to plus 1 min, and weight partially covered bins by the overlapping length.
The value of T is 5.784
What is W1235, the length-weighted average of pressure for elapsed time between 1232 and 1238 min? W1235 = 5.5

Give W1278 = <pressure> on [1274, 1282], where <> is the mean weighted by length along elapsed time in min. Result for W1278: 5.56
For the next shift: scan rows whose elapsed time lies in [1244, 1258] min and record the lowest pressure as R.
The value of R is 5.316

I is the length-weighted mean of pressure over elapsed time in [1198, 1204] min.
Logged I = 5.57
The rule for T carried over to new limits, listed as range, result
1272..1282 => 6.02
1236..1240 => 5.091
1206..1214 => 5.791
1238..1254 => 6.138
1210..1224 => 5.859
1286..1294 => 6.021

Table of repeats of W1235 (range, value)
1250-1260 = 5.66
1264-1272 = 5.49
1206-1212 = 5.41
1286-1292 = 5.75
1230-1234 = 5.6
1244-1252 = 5.58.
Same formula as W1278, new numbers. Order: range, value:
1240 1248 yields 5.41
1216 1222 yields 5.36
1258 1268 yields 5.4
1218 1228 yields 5.53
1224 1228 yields 5.57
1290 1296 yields 5.4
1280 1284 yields 5.58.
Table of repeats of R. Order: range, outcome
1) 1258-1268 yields 4.97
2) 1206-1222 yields 5.102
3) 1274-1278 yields 5.283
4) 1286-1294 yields 5.075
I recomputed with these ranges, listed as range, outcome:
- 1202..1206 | 5.49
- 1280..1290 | 5.62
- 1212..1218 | 5.3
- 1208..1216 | 5.4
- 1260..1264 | 5.29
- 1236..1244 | 5.21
